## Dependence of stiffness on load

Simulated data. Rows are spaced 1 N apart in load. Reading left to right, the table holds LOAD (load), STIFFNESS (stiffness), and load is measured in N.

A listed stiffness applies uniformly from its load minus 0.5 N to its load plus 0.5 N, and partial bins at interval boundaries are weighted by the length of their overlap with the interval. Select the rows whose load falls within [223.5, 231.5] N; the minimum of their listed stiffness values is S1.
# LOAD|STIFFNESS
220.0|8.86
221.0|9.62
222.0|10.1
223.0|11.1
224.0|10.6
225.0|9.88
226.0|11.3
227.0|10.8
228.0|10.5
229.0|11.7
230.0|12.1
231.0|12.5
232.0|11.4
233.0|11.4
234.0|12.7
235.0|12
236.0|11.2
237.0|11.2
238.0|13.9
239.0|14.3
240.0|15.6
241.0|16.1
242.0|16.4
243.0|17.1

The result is 9.88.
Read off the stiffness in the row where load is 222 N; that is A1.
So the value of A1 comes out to 10.1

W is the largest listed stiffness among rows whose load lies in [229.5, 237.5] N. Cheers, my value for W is 12.7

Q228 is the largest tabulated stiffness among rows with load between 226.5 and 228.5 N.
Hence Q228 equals 10.8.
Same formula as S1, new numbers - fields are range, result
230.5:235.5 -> 11.4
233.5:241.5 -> 11.2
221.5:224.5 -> 10.1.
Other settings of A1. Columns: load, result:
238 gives 13.9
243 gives 17.1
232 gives 11.4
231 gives 12.5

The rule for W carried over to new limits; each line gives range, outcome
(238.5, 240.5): 15.6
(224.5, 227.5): 11.3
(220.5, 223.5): 11.1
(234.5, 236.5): 12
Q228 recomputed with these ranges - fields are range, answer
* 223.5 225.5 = 10.6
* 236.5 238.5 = 13.9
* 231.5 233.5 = 11.4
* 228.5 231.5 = 12.5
